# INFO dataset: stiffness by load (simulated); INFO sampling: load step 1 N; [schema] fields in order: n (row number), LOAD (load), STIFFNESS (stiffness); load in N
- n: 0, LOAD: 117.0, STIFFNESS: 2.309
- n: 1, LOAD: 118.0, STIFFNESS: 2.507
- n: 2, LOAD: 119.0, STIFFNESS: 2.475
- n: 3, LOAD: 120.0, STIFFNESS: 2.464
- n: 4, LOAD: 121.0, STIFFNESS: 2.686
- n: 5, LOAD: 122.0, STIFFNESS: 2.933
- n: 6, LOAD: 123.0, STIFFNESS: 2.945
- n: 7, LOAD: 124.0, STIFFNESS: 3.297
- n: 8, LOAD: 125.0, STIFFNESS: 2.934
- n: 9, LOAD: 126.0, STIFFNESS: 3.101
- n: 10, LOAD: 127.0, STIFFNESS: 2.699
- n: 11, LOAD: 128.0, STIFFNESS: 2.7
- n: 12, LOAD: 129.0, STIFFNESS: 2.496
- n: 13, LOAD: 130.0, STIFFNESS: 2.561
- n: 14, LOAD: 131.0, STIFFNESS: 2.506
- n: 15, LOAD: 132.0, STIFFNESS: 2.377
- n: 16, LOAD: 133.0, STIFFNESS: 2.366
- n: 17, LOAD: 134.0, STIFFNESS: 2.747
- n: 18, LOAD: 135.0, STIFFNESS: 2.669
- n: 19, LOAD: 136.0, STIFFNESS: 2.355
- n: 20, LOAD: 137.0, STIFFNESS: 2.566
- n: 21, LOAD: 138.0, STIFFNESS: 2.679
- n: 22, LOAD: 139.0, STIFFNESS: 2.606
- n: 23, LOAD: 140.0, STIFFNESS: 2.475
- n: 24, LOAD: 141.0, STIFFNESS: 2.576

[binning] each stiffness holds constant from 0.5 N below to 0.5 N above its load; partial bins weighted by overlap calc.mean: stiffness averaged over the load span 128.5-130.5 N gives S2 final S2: 2.53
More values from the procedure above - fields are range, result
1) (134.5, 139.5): 2.58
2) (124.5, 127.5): 2.91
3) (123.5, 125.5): 3.12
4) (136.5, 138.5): 2.62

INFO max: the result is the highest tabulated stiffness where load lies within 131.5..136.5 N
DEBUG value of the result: 2.747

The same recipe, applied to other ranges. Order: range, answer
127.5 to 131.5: 2.7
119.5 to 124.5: 3.297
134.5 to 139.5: 2.679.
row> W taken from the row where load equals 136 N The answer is 2.355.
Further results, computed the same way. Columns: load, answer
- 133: 2.366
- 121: 2.686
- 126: 3.101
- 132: 2.377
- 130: 2.561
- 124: 3.297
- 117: 2.309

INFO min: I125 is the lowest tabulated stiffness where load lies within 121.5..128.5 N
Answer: 2.699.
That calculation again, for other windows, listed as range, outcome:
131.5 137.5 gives 2.355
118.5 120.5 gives 2.464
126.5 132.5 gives 2.377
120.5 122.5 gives 2.686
